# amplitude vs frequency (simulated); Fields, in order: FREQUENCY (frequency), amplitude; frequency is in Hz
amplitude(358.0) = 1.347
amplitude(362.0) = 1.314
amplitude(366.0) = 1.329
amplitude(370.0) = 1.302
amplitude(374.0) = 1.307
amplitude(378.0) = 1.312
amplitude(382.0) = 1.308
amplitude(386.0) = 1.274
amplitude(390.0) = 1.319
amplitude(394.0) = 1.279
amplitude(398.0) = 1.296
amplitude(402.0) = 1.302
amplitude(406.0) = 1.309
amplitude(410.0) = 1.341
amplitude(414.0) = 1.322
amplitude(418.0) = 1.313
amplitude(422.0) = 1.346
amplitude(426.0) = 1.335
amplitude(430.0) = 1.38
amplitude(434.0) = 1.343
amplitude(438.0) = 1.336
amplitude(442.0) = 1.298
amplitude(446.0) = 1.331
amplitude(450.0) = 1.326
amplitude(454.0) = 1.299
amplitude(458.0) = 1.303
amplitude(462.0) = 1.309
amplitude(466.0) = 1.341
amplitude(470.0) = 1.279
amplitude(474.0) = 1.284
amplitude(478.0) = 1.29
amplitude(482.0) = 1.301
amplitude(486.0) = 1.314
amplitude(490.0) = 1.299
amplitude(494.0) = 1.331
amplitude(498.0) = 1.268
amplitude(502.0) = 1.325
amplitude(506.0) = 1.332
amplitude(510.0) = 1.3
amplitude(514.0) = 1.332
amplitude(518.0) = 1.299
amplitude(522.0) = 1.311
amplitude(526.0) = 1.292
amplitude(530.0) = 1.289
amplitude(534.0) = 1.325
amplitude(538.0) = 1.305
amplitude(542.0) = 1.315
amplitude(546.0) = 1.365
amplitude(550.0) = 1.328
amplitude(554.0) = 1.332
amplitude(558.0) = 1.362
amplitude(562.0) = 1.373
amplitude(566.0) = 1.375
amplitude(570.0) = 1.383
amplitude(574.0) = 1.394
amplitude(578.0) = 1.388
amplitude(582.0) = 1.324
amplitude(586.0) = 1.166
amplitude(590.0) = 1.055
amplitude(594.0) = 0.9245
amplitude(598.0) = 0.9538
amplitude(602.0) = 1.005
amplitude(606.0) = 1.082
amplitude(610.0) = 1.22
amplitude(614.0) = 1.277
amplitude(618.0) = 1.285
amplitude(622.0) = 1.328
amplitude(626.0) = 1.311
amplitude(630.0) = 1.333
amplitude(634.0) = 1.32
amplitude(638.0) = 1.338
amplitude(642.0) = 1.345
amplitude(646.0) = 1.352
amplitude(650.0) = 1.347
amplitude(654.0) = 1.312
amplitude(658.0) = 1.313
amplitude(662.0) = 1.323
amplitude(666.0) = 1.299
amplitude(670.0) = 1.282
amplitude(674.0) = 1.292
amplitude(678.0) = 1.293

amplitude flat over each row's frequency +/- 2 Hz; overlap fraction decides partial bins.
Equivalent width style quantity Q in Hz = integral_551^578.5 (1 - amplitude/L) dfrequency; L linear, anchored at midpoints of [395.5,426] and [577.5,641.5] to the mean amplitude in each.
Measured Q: -3.1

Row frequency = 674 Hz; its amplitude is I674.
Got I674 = 1.292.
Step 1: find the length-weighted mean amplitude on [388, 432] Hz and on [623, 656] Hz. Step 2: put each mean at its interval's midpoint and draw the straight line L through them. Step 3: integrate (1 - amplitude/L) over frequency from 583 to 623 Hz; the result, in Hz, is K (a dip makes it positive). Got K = 6.0 Hz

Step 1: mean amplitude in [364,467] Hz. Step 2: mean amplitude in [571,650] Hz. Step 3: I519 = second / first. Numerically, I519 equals 0.94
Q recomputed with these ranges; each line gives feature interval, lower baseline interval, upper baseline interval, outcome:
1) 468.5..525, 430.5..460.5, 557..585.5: 1.41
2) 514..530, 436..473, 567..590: 0.09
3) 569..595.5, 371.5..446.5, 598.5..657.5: 0.94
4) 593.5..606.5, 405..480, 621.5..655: 3.34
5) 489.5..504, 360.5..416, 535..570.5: 0.29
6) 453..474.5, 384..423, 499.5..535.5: 0.10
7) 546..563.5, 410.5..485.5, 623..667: -0.35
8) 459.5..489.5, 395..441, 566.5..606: -0.58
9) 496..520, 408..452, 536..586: 0.57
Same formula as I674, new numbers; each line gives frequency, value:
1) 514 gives 1.332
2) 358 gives 1.347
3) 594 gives 0.9245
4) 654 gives 1.312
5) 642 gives 1.345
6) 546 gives 1.365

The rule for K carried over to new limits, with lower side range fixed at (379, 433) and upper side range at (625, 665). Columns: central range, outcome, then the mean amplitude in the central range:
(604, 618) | 1.3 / 1.21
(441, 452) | 0.0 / 1.32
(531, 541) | 0.1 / 1.31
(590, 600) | 2.7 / 0.962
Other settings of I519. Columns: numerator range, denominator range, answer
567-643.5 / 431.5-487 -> 0.94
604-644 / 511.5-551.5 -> 0.98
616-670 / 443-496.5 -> 1.01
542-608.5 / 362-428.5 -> 0.94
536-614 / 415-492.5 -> 0.95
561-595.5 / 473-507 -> 0.97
